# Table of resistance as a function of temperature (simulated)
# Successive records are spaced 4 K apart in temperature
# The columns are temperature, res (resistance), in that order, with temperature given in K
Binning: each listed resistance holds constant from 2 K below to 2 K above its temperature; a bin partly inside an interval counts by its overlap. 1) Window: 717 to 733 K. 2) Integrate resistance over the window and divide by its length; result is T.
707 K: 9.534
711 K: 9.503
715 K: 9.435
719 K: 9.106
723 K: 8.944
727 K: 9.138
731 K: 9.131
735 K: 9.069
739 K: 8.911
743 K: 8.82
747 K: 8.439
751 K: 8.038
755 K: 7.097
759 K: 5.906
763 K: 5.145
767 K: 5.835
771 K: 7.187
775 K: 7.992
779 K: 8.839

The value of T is 9.08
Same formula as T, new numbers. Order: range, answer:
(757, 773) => 6.02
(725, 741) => 9.06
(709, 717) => 9.47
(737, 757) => 8.26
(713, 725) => 9.16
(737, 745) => 8.87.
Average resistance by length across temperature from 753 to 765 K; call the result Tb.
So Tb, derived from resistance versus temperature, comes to 6.05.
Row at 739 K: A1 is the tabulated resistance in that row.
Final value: 8.911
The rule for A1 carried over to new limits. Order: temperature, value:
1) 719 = 9.106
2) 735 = 9.069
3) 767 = 5.835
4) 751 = 8.038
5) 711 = 9.503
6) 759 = 5.906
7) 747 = 8.439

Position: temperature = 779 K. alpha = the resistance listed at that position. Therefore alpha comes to 8.839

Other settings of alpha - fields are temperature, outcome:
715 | 9.435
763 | 5.145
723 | 8.944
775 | 7.992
